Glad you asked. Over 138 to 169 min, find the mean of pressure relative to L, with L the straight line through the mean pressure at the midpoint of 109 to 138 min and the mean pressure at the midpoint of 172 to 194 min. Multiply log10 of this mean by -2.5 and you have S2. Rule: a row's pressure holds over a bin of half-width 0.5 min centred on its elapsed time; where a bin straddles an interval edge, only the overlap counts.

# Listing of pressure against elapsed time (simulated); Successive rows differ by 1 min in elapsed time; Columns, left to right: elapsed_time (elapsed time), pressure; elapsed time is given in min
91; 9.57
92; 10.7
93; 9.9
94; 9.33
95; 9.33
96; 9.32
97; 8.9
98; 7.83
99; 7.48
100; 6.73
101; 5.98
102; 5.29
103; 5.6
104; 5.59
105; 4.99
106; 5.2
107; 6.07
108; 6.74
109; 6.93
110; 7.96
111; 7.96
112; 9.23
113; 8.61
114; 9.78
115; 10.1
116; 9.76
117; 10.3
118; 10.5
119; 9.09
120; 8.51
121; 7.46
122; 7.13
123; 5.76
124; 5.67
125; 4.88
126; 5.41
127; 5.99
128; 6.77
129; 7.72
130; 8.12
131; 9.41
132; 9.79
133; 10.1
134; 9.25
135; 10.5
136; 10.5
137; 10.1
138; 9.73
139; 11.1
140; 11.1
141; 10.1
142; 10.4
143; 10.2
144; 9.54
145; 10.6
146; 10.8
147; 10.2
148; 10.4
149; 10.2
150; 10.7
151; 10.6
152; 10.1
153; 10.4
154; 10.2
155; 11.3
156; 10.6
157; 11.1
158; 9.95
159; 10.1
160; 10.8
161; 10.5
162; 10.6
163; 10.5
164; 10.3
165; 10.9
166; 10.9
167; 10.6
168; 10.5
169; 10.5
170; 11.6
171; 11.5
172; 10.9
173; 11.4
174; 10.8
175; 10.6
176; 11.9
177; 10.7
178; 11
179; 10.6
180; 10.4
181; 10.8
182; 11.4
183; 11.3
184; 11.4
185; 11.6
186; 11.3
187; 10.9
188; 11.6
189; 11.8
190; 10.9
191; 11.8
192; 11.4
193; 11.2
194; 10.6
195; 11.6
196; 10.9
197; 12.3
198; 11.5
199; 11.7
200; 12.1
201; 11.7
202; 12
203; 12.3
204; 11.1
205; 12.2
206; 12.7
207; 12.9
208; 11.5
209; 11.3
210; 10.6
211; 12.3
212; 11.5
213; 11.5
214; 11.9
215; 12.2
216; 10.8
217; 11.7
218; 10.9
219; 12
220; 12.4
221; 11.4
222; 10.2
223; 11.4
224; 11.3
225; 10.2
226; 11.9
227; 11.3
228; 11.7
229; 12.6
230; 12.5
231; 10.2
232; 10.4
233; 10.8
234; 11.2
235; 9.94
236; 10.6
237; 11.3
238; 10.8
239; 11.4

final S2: -0.08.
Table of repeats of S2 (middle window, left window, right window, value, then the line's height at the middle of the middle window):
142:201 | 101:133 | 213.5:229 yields -0.14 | 9.57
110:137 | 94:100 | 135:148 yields 0.14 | 9.61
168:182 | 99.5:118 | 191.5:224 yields -0.08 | 10.2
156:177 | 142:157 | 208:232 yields -0.01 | 10.7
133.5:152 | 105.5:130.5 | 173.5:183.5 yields -0.15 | 9.01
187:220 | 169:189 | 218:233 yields -0.04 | 11.3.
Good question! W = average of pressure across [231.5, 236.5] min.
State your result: 10.6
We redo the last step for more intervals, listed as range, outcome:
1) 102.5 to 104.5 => 5.59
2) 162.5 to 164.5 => 10.4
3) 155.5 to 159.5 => 10.4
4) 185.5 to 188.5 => 11.3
